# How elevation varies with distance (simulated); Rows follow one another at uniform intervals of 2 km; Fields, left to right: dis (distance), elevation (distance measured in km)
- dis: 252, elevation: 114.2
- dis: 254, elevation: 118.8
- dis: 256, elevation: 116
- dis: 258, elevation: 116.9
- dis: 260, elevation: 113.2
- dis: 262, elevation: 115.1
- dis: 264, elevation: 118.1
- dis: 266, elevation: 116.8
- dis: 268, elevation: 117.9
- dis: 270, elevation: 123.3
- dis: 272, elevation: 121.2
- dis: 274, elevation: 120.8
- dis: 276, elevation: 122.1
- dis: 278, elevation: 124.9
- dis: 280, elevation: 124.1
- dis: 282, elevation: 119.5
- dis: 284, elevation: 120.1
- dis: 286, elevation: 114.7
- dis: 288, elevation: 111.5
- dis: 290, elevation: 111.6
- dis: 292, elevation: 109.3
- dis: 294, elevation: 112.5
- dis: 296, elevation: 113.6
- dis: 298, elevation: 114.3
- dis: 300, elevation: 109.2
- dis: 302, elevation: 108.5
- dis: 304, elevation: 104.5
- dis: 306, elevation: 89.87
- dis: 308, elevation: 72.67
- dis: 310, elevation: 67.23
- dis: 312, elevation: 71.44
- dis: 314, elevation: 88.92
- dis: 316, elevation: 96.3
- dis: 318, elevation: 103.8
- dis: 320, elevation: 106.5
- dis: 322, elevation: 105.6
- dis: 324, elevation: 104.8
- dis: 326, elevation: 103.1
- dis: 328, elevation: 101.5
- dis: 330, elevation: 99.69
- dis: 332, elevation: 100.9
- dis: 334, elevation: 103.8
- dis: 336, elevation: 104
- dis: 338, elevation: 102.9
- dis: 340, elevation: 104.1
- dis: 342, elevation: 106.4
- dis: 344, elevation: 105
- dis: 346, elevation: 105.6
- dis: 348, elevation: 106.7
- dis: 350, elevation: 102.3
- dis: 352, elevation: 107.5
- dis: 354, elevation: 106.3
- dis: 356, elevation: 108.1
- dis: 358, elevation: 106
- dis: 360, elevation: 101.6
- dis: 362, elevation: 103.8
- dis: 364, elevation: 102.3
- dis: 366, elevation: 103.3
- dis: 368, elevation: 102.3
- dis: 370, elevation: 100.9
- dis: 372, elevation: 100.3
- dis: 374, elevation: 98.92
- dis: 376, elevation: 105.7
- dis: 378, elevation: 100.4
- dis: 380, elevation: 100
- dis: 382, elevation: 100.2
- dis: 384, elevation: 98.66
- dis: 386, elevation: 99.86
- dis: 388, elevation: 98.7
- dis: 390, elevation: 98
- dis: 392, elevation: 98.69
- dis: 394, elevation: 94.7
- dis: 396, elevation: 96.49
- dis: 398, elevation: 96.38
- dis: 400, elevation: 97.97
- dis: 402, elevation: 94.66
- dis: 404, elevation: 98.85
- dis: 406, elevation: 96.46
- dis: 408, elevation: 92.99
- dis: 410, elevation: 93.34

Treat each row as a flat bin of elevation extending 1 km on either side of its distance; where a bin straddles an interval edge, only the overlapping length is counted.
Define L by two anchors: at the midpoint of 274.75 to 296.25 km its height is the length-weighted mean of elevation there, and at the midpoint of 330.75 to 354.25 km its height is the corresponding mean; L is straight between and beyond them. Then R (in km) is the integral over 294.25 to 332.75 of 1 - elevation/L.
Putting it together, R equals 4.3 km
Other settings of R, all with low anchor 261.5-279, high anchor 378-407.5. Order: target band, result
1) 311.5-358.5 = 2.5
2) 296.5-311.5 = 2.5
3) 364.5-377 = 0.0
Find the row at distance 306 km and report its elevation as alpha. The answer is 89.87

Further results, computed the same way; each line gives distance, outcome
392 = 98.69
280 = 124.1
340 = 104.1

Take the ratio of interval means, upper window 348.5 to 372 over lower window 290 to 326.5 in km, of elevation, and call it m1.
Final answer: 1.0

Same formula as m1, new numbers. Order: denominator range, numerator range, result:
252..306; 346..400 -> 0.88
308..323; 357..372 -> 1.14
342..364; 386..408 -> 0.92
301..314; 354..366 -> 1.22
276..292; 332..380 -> 0.88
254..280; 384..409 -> 0.82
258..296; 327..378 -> 0.88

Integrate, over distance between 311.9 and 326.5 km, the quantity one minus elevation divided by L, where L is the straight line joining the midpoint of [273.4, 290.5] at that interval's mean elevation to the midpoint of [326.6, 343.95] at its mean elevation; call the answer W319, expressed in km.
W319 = 1.19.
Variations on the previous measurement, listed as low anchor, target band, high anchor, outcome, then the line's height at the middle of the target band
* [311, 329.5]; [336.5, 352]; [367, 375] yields -0.9 km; 99.3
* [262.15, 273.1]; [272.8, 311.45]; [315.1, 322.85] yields 1.1 km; 111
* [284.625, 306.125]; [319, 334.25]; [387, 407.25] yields 0.4 km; 106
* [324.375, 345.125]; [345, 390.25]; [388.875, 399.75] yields -1.3 km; 99.8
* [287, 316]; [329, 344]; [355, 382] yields -0.4 km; 101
